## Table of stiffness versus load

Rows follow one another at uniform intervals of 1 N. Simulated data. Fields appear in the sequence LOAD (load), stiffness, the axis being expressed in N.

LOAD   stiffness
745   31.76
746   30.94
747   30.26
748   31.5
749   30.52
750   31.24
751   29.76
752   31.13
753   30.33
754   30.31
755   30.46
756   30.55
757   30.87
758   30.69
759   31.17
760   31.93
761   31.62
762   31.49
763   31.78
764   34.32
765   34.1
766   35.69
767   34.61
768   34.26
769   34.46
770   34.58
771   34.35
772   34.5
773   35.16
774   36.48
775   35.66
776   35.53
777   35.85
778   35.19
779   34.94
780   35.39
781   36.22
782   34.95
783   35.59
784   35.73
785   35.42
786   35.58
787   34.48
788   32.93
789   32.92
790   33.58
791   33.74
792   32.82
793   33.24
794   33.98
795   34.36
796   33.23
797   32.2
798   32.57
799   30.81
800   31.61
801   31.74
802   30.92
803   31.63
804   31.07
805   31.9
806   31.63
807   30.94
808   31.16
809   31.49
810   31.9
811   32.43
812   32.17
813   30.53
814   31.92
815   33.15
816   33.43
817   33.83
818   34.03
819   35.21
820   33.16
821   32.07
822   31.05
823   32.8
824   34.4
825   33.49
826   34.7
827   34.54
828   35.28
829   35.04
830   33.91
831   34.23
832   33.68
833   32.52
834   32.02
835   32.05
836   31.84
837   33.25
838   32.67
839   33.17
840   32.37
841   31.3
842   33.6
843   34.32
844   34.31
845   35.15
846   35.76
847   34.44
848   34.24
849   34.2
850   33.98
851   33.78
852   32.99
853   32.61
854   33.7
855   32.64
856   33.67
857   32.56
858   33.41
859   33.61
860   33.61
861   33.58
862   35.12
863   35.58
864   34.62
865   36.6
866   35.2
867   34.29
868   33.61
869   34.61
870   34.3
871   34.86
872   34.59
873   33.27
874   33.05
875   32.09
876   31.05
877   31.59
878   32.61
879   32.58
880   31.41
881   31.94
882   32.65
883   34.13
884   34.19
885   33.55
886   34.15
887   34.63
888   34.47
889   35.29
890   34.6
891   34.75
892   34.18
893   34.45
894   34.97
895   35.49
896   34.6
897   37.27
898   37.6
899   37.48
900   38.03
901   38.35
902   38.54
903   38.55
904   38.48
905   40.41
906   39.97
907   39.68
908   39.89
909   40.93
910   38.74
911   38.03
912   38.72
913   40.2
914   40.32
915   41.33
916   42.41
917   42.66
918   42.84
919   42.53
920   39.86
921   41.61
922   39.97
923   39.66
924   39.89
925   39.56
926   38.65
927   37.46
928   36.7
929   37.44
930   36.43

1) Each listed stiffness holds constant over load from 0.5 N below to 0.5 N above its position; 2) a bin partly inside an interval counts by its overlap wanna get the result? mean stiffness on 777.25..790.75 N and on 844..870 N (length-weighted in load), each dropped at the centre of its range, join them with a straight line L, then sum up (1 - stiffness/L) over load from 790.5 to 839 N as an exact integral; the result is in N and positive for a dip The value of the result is 2.5 N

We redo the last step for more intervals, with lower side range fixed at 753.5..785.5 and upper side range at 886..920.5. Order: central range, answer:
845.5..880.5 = 3.0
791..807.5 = 1.2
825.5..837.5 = 0.8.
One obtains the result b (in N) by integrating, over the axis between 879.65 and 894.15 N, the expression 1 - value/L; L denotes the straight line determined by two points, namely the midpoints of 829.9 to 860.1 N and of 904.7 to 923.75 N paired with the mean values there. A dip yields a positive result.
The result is 1.4 N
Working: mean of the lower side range 33.4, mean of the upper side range 40.5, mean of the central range 34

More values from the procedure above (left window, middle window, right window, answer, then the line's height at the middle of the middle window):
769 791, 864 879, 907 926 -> 1.92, 38.6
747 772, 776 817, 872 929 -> 0.29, 33.4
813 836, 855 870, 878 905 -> 0.10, 34.5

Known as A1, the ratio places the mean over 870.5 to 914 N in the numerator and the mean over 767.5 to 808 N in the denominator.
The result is 1.1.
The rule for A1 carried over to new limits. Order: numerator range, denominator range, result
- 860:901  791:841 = 1.05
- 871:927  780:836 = 1.11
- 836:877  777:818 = 1.02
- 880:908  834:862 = 1.08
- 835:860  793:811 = 1.05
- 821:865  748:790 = 1.01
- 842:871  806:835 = 1.04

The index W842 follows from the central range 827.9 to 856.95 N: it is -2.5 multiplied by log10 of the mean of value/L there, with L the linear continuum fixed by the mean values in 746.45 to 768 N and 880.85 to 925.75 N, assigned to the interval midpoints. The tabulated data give 0.06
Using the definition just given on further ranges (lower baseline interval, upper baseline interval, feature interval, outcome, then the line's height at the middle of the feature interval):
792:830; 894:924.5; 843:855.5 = 0.04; 35.3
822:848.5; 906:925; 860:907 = 0.08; 37.7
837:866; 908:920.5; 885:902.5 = 0.08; 38.5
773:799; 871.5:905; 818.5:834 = 0.03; 34.6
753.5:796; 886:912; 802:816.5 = 0.10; 34.8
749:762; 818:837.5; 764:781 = -0.12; 31.5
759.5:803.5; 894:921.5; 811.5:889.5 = 0.10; 36.9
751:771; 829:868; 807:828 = 0.01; 33.2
